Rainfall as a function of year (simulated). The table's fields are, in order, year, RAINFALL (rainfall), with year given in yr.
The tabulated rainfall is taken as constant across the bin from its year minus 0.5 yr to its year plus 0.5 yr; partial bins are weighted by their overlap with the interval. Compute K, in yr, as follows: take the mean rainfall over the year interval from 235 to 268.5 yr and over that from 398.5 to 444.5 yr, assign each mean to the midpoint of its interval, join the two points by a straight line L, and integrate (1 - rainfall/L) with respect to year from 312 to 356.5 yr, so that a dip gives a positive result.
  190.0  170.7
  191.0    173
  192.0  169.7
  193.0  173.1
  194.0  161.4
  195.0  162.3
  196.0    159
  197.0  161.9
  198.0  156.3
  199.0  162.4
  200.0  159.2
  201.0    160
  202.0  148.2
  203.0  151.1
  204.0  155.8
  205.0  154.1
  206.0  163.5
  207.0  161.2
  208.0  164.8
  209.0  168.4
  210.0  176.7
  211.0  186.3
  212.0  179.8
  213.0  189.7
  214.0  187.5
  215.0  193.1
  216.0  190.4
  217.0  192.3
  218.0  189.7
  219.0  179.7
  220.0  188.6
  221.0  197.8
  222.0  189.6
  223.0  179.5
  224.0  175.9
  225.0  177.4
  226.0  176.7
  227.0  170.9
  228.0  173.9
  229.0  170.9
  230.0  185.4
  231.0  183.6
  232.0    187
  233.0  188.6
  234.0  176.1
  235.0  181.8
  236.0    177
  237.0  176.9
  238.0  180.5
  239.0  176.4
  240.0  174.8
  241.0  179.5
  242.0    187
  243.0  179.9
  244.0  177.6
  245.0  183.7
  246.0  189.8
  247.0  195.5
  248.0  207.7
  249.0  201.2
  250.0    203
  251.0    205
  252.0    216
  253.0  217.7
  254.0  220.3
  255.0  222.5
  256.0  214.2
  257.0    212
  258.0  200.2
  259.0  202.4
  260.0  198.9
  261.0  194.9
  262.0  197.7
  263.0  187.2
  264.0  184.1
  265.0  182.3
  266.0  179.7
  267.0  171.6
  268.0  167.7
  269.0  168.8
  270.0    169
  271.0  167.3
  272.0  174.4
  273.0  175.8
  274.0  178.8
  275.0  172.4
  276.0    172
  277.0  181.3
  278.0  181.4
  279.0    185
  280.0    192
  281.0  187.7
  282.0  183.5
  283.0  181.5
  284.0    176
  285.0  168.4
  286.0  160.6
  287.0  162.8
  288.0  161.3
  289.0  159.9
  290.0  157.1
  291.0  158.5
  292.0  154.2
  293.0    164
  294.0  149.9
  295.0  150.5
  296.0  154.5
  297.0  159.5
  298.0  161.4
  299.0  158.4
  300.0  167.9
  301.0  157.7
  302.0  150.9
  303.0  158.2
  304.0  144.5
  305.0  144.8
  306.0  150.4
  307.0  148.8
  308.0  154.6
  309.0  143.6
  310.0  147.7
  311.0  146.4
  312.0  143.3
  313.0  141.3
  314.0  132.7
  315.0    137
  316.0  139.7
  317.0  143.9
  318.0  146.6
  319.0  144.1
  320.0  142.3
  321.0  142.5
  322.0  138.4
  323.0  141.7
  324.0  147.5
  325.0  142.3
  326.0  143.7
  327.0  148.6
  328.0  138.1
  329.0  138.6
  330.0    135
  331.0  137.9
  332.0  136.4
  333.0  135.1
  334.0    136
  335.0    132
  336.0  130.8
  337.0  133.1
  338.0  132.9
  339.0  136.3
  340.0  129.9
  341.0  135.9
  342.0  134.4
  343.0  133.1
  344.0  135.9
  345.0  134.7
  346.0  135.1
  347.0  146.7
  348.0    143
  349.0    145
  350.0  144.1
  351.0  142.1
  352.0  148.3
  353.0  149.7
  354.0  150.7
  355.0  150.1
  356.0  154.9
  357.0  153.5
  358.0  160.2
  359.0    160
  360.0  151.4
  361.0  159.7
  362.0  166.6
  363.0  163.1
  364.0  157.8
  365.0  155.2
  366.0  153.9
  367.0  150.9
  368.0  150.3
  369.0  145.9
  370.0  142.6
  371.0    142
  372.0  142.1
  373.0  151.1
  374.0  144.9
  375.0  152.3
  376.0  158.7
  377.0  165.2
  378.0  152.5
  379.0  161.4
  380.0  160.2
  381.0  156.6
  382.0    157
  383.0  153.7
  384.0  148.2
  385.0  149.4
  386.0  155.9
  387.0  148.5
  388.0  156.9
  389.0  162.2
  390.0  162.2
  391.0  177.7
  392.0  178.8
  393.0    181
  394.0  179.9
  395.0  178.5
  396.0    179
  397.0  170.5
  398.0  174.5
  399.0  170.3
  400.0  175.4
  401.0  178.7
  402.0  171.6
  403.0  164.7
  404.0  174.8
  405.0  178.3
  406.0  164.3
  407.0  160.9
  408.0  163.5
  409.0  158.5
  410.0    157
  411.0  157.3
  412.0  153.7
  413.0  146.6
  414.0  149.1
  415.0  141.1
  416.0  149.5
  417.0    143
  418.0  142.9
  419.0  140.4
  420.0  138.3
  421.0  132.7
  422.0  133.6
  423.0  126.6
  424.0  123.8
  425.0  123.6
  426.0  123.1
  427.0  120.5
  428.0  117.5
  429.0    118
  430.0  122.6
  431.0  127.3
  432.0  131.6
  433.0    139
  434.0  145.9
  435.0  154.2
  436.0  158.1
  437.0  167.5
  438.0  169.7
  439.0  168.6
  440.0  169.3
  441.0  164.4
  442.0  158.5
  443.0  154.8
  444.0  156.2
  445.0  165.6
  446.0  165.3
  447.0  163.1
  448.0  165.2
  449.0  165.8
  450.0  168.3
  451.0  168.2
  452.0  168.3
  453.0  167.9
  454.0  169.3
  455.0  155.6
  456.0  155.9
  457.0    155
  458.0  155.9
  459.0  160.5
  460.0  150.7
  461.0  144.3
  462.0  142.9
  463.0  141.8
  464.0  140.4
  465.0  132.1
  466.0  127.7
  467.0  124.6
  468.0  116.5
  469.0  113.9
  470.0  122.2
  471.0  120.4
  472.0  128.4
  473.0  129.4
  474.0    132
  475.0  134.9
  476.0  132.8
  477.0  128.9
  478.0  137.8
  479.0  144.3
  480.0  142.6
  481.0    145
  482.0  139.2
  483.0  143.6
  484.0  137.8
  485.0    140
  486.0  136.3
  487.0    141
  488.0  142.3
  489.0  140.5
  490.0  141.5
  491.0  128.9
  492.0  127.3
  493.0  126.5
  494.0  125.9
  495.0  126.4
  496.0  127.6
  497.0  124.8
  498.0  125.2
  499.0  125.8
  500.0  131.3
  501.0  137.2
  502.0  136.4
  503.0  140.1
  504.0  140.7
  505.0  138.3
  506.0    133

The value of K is 8.16 yr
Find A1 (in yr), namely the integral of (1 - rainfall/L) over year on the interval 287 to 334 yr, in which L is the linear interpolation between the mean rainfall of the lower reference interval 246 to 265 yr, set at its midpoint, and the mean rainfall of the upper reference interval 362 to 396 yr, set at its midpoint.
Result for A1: 9.1 yr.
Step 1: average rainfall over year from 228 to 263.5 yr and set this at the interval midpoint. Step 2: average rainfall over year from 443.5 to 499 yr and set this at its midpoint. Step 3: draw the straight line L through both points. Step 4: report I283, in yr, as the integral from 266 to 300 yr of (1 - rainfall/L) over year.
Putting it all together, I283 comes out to 2.9 yr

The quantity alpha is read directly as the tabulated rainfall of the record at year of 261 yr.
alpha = 194.9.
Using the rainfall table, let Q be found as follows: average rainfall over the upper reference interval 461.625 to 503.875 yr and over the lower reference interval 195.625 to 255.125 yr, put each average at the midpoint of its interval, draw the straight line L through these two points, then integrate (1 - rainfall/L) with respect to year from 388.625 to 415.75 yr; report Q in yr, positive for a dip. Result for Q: -3.5 yr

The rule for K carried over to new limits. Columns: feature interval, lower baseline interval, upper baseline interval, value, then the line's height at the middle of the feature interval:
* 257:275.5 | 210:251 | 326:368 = -1.1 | 172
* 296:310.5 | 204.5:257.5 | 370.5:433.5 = 1.6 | 172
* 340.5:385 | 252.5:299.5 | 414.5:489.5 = 3.1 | 161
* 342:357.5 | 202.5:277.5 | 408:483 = 1.8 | 163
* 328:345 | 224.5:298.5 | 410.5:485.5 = 3.2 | 166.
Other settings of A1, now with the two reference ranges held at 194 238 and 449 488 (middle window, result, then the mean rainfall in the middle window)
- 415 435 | 2.1 yr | 132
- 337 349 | 1.7 yr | 136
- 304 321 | 1.9 yr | 144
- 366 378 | 0.4 yr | 150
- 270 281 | -0.7 yr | 178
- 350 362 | 0.3 yr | 153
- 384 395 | -0.9 yr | 165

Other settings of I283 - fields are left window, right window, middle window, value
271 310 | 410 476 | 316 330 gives 1.53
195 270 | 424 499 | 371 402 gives -1.43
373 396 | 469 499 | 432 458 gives -3.04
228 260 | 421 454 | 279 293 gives 1.02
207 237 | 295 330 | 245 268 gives -4.18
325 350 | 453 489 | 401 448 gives -3.68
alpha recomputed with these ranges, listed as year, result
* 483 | 143.6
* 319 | 144.1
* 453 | 167.9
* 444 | 156.2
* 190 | 170.7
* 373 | 151.1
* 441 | 164.4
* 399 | 170.3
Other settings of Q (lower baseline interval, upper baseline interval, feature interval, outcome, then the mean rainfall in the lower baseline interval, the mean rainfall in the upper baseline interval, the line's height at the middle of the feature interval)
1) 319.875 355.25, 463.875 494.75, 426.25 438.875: -0.4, 140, 133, 135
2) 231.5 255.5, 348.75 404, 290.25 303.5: 1.6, 192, 159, 179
